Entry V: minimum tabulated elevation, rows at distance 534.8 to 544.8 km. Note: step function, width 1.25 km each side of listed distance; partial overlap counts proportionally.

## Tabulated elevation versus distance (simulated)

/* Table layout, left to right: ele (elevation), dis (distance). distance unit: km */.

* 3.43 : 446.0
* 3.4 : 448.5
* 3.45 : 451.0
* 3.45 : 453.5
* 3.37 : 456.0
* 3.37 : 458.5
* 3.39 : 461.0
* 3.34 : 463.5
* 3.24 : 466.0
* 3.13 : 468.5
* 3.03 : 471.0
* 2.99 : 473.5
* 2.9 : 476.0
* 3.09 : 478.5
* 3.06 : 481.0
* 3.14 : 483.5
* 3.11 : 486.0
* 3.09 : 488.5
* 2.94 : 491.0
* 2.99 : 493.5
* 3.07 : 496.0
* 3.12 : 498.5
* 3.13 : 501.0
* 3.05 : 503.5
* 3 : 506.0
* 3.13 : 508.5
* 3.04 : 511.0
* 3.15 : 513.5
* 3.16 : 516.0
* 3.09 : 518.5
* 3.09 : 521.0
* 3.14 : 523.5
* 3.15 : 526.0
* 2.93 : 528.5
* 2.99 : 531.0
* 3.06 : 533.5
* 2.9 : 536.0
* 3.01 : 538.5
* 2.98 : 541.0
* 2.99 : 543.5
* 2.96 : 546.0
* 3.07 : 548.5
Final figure 2.9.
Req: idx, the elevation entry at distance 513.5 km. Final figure 3.15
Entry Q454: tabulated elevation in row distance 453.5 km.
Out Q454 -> 3.45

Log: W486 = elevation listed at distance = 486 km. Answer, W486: 3.11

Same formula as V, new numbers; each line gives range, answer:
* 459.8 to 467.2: 3.24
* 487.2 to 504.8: 2.94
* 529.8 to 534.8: 2.99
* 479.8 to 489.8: 3.06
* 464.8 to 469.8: 3.13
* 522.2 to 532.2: 2.93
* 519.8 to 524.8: 3.09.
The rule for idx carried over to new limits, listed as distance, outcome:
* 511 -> 3.04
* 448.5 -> 3.4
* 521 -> 3.09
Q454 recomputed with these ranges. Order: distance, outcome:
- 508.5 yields 3.13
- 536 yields 2.9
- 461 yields 3.39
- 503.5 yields 3.05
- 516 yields 3.16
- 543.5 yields 2.99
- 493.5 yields 2.99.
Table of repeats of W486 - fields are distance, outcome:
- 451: 3.45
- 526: 3.15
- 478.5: 3.09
